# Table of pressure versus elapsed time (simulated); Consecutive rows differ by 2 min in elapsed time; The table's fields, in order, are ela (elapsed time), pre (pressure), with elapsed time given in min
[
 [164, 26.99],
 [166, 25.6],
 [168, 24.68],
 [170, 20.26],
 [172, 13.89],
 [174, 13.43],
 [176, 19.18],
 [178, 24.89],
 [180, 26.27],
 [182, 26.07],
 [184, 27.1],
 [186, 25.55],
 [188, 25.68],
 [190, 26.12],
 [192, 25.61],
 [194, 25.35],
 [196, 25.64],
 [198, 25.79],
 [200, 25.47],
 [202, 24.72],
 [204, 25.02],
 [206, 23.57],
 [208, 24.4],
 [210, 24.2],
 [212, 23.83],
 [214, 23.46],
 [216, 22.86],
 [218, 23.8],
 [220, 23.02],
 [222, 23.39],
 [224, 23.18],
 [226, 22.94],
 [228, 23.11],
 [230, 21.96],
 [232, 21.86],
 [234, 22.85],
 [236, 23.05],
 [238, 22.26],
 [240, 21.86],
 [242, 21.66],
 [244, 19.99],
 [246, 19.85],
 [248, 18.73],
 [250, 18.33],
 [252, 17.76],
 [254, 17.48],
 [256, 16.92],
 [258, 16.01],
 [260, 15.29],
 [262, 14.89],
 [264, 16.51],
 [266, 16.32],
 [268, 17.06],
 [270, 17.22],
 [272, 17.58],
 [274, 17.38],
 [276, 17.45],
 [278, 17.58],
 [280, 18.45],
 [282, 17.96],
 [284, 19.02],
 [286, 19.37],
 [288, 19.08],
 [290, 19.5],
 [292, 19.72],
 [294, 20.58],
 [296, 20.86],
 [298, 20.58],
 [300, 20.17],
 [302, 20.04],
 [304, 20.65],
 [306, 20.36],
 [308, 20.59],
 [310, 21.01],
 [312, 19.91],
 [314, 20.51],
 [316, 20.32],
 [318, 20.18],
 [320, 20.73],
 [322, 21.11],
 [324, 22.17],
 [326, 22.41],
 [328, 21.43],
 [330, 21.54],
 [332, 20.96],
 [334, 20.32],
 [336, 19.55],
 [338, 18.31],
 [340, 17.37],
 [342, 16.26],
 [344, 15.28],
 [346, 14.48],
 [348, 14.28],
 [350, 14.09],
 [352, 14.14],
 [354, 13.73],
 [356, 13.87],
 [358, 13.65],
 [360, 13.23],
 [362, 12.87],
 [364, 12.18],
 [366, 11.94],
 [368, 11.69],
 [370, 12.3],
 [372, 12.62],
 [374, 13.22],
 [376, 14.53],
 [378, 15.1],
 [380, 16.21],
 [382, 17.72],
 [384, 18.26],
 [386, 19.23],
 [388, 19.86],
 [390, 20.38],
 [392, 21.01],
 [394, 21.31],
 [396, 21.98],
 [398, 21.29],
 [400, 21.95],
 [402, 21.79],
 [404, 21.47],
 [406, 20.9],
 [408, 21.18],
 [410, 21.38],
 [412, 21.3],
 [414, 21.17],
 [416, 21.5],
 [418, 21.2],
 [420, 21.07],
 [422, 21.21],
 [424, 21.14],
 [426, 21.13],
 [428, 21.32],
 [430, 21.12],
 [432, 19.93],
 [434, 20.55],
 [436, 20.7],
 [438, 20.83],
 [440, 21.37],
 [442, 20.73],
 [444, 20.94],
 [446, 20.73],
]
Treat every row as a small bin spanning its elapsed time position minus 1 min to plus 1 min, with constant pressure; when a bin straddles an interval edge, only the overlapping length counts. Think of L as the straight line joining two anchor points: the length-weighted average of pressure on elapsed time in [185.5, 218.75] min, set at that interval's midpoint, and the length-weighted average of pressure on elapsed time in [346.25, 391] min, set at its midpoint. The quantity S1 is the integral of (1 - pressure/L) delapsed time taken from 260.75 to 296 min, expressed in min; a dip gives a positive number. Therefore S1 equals 3.64 min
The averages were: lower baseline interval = 24.8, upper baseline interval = 14.8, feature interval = 18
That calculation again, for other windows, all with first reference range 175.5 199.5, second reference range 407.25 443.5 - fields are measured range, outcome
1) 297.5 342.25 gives 5.1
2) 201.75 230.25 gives 1.5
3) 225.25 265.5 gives 7.9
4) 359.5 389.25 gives 9.7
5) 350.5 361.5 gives 4.2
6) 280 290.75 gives 2.1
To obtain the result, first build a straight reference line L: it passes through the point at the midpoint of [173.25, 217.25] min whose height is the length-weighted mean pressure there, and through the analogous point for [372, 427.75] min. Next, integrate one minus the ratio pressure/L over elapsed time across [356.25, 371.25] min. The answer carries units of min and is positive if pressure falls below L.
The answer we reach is 5.8 min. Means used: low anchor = 24.3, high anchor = 19.8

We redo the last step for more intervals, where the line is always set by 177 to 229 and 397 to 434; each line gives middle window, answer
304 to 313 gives 1.0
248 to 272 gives 7.0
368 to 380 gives 4.5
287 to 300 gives 1.8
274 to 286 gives 2.7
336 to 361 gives 8.1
